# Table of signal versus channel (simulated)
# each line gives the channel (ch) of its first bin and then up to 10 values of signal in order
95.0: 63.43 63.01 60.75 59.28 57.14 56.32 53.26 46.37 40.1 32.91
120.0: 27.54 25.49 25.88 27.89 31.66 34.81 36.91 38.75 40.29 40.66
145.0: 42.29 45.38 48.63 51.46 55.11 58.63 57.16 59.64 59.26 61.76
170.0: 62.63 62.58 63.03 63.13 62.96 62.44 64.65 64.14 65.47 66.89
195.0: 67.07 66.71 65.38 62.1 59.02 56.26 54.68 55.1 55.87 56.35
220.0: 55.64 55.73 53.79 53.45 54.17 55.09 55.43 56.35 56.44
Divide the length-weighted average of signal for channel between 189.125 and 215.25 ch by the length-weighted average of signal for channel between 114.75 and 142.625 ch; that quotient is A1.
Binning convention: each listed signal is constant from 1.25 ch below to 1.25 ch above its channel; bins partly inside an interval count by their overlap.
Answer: 1.9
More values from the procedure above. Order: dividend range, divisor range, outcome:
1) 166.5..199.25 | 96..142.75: 1.52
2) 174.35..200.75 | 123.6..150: 1.75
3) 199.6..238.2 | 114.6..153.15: 1.54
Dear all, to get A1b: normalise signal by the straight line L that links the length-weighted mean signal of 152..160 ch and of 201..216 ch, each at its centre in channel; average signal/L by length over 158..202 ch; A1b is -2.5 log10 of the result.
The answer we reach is -0.121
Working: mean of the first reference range 55.7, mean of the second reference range 57.3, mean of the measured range 63.1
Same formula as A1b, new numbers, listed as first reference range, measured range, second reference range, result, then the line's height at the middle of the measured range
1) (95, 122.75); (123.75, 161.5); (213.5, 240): 0.20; 50.8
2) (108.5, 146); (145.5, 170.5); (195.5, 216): -0.21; 45.5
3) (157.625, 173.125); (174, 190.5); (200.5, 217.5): -0.08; 59.2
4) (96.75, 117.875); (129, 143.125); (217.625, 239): 0.39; 53.2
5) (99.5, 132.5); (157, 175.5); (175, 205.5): -0.07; 56.8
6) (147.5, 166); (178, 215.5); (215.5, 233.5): -0.13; 54.9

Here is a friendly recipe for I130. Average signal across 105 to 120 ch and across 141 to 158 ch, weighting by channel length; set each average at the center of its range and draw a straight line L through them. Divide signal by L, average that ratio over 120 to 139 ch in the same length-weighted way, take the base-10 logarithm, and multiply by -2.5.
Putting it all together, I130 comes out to 0.43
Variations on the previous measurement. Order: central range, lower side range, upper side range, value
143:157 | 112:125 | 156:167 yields 0.07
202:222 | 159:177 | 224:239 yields 0.00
